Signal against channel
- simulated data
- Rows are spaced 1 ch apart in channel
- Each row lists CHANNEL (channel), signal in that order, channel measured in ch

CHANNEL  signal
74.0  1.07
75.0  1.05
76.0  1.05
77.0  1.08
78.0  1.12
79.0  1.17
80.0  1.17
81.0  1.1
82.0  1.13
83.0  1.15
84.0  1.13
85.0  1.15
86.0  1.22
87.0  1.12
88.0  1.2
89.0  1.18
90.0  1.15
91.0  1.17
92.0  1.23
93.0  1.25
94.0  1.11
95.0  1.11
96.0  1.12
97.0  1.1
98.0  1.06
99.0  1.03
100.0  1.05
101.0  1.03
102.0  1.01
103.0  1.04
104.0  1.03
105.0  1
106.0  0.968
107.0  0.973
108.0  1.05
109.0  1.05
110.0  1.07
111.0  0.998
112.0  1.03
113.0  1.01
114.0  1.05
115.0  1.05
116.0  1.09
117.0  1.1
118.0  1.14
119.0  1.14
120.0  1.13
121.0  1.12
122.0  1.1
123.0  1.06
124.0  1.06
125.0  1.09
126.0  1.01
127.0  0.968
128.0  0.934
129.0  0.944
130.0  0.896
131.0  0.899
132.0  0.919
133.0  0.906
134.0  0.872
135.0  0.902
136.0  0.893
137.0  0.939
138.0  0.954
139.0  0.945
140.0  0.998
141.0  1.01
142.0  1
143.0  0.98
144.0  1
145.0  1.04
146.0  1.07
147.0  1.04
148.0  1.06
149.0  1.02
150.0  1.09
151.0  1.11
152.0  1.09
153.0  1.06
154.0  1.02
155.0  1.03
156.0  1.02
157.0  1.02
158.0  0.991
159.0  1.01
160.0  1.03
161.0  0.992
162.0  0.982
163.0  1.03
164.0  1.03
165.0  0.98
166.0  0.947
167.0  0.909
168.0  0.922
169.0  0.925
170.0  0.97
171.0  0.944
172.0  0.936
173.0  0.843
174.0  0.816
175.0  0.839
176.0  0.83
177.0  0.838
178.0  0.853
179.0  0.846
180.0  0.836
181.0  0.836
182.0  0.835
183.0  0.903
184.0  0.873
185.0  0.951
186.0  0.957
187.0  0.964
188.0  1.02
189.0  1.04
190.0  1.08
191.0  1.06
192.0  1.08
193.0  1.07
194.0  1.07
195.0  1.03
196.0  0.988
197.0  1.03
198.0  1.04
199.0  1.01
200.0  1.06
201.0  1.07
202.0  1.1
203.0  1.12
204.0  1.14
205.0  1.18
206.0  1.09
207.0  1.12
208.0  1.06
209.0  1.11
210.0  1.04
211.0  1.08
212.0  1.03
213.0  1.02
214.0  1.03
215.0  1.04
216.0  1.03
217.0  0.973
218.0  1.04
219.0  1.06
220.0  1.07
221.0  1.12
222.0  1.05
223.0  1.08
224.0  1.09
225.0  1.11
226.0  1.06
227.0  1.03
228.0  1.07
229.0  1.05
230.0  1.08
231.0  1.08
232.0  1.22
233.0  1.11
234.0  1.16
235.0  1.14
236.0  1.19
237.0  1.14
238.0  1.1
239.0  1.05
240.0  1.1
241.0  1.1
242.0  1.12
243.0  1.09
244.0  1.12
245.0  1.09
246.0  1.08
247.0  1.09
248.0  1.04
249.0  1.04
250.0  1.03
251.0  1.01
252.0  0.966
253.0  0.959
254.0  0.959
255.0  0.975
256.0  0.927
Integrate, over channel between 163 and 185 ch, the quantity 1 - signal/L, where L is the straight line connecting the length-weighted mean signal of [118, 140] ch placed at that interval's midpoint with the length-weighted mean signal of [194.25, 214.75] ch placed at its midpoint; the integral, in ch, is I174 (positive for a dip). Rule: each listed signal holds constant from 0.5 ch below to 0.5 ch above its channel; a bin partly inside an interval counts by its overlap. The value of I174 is 3.0 ch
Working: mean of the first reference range 0.989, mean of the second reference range 1.07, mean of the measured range 0.896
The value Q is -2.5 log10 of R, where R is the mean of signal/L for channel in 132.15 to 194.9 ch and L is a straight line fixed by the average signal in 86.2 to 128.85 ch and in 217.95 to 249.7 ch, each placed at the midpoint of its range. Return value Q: 0.12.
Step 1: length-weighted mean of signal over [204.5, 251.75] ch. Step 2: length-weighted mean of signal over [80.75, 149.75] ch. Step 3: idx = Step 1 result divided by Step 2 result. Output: 1.03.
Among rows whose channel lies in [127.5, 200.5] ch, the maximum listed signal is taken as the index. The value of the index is 1.11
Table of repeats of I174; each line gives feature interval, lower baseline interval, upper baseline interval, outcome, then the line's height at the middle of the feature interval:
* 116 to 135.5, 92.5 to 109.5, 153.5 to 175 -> 0.2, 1.02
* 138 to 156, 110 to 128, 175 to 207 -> 0.1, 1.04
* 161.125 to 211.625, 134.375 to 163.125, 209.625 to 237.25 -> 2.9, 1.04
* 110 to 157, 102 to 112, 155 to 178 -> -1.5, 0.987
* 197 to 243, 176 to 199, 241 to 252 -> -2.9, 1.02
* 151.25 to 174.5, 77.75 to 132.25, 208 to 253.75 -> 2.1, 1.07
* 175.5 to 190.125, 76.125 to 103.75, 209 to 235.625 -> 2.4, 1.09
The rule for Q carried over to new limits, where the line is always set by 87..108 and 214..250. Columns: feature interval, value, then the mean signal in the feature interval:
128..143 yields 0.164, 0.936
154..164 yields 0.077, 1.01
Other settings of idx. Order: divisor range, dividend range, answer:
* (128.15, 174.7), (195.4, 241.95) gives 1.11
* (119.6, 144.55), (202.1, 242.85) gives 1.11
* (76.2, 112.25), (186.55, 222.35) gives 0.96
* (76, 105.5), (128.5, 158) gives 0.89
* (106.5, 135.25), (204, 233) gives 1.05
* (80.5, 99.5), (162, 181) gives 0.79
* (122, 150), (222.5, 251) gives 1.11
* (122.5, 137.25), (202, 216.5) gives 1.13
